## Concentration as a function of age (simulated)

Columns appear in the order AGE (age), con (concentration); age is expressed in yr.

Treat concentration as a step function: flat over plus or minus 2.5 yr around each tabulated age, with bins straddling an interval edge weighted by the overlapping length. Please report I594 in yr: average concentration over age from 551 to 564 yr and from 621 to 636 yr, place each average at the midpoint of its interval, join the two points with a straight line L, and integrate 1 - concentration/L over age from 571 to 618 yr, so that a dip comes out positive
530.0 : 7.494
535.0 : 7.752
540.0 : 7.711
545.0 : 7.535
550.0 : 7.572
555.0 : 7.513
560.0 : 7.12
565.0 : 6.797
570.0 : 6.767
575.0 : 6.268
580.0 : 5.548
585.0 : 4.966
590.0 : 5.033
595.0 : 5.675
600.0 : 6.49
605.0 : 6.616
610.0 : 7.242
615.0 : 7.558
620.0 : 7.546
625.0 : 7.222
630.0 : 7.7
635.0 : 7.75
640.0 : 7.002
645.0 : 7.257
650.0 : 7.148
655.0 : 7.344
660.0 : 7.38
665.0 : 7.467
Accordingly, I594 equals 7.8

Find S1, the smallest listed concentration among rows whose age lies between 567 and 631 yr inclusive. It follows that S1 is 4.966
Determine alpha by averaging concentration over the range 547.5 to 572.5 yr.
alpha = 7.15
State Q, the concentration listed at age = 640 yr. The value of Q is 7.002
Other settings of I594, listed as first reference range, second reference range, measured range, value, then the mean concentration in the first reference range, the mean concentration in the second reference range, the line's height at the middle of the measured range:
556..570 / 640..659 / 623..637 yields -0.8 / 6.98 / 7.23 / 7.17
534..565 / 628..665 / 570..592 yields 5.4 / 7.46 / 7.37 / 7.43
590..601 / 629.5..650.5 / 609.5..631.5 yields -2.6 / 5.79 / 7.36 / 6.67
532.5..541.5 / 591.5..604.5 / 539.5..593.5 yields 3.2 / 7.73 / 6.08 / 6.94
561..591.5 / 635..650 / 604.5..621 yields -1.5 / 5.98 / 7.24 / 6.67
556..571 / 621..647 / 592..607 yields 2.0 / 6.97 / 7.4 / 7.19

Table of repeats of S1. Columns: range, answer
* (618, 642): 7.002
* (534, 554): 7.535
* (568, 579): 6.268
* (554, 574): 6.767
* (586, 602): 5.033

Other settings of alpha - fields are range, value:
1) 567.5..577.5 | 6.52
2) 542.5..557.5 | 7.54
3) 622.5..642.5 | 7.42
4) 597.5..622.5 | 7.09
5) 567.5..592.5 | 5.72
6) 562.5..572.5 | 6.78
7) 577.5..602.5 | 5.54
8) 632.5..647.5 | 7.34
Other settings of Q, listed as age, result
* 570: 6.767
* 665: 7.467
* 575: 6.268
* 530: 7.494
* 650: 7.148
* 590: 5.033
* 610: 7.242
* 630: 7.7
